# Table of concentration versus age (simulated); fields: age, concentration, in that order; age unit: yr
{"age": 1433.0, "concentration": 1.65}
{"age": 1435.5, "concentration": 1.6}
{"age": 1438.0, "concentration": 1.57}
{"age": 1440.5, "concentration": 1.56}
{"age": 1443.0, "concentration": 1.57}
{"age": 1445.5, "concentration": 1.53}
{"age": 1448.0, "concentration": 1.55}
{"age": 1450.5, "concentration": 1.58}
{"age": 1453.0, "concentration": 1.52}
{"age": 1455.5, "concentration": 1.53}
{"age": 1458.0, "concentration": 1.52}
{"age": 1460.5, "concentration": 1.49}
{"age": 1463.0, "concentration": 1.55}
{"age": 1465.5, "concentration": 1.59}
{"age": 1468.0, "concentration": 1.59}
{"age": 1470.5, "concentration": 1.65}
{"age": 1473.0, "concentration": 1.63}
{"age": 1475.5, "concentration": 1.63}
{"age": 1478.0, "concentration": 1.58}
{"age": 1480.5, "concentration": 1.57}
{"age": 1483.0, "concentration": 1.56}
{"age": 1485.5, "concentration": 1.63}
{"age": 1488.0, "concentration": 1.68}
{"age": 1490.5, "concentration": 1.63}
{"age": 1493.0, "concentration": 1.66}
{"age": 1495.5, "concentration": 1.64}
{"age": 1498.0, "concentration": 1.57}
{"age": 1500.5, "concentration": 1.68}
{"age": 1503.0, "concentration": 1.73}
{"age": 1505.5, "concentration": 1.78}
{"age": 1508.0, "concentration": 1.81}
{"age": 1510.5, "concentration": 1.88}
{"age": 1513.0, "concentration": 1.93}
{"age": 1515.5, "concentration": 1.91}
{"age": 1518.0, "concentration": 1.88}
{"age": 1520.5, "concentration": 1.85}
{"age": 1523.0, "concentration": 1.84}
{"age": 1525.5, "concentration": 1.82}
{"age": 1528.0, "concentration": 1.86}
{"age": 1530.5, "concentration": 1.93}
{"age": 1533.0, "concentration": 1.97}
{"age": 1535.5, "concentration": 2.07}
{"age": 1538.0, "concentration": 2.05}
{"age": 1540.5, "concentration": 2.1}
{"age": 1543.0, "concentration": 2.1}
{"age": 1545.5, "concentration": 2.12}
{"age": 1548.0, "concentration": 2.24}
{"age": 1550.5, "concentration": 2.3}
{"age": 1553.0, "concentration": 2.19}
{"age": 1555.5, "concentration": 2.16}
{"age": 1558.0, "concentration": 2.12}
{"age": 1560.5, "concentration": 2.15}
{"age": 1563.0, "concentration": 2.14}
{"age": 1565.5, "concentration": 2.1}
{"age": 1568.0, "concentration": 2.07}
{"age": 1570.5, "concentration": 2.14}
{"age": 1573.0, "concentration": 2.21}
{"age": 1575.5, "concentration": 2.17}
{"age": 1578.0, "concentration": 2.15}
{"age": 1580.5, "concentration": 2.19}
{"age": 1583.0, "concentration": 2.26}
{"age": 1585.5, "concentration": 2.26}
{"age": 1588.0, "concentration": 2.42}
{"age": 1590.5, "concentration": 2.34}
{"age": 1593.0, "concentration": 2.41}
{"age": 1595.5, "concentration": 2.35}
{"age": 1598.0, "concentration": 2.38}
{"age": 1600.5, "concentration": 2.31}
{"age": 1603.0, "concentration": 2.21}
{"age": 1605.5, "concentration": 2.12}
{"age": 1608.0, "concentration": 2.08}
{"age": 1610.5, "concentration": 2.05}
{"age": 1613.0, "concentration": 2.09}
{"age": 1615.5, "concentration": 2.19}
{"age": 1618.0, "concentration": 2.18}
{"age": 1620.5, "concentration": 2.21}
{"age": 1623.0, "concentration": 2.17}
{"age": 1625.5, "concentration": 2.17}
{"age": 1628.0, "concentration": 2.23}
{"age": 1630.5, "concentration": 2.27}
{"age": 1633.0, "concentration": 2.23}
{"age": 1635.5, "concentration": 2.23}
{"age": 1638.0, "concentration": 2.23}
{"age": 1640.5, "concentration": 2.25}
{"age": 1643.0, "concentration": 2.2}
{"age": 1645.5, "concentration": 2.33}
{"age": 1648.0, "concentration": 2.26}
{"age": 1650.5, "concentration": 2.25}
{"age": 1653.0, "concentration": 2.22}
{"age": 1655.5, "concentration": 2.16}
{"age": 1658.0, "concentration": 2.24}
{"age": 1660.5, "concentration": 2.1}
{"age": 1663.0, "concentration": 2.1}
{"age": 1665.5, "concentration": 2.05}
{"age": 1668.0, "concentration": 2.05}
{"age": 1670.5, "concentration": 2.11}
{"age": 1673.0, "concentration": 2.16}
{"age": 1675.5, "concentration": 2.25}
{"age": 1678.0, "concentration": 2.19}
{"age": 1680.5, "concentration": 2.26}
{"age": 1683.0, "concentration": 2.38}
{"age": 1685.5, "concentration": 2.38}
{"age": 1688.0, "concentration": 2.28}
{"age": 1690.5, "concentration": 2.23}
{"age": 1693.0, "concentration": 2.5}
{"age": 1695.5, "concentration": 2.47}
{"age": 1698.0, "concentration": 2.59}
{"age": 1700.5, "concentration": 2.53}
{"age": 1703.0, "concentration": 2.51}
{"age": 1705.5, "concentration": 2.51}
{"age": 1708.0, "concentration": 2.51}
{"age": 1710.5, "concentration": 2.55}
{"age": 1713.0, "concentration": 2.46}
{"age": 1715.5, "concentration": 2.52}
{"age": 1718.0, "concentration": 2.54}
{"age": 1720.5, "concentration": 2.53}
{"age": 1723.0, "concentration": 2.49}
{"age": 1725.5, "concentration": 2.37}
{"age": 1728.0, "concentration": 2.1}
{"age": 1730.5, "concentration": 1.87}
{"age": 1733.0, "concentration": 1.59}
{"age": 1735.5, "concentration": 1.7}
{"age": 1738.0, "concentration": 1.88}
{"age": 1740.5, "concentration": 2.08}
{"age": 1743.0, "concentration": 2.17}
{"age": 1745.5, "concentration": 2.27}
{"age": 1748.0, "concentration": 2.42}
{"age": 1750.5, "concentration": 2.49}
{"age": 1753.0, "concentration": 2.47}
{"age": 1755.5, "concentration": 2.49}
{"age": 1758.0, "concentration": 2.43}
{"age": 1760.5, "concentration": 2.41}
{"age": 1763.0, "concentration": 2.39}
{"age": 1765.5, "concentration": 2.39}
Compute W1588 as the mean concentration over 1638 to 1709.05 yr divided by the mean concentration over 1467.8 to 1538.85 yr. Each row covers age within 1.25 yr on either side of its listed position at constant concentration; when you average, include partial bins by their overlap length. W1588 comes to 1.3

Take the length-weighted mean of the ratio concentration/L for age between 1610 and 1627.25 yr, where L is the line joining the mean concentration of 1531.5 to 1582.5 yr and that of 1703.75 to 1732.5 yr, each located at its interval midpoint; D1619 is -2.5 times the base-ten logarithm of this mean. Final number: 0.037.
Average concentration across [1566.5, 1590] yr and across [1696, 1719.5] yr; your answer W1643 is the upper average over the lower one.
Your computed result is 1.14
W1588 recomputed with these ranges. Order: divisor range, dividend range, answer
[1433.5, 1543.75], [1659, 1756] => 1.34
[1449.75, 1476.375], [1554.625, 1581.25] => 1.37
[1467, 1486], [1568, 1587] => 1.37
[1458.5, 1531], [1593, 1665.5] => 1.30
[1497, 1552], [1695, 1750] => 1.19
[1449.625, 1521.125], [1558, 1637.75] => 1.33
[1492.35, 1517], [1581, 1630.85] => 1.27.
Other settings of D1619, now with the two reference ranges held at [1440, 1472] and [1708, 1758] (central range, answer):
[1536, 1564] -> -0.193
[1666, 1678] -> -0.013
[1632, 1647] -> -0.109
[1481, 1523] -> -0.039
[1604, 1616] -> -0.079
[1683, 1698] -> -0.109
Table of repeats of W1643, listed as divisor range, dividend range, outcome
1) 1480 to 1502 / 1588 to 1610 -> 1.40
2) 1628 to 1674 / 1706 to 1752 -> 1.03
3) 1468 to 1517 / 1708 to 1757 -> 1.34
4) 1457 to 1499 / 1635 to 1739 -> 1.42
